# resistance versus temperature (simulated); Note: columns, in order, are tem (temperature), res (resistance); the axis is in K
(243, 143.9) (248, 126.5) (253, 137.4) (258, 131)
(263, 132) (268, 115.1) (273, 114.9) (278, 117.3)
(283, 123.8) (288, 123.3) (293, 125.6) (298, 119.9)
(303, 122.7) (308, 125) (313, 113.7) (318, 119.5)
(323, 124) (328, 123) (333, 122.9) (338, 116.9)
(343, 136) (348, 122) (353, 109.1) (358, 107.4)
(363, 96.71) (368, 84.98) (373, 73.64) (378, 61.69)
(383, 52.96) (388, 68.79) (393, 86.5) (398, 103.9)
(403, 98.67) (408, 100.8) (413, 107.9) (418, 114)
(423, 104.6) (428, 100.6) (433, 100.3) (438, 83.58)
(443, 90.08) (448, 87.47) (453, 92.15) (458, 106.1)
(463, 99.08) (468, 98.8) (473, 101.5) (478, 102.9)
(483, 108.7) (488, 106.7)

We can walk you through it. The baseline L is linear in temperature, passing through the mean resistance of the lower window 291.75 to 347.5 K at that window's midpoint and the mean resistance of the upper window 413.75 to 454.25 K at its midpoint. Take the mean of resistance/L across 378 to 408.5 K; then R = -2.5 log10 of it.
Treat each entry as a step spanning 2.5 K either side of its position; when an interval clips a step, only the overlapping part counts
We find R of 0.272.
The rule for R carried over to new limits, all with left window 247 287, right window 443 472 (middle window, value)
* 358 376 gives 0.247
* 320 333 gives -0.068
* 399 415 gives 0.015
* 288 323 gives -0.023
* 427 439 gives 0.051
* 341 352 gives -0.119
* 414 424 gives -0.079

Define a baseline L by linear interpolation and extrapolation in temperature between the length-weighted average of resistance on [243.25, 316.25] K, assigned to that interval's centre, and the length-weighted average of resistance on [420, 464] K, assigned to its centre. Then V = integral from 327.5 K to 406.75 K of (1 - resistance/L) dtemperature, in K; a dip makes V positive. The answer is 8.85 K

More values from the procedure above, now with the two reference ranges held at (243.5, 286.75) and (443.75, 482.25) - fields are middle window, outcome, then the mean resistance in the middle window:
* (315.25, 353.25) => -2.06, 122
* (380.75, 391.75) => 4.53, 64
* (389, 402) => 1.82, 92.6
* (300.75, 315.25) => -0.10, 121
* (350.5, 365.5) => 1.12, 104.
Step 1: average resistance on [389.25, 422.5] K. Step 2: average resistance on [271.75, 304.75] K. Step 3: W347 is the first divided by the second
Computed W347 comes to 0.83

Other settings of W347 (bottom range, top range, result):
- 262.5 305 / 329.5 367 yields 0.95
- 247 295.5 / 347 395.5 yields 0.68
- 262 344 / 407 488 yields 0.82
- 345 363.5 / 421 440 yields 0.88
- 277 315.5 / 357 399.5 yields 0.66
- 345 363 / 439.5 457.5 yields 0.82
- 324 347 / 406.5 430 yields 0.85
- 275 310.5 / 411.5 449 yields 0.81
